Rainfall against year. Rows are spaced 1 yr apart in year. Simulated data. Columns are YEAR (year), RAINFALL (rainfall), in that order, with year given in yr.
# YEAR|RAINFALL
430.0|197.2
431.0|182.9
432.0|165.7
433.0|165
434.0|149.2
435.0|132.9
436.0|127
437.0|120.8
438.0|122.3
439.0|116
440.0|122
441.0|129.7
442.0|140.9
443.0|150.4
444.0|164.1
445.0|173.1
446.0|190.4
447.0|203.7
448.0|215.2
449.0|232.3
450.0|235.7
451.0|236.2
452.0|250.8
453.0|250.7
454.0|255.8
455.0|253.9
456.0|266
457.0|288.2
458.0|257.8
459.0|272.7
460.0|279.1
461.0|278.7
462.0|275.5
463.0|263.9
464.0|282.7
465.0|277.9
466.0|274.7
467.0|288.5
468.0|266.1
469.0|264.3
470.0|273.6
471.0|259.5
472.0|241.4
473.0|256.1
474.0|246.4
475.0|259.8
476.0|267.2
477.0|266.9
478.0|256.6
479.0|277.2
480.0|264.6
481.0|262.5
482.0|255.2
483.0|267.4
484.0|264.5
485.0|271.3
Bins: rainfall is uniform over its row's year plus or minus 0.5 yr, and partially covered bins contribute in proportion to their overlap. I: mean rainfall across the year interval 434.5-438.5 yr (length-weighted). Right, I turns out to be 126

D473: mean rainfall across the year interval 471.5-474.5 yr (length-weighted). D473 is 248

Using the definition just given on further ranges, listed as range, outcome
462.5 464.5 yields 273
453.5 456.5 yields 259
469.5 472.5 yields 258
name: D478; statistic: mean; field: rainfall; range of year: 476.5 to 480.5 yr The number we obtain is 266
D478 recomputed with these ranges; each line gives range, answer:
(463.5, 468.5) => 278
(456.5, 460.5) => 274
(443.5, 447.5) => 183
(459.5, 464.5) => 276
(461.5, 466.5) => 275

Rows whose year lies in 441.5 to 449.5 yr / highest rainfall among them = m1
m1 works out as 232.3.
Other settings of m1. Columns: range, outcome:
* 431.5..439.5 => 165.7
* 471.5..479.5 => 277.2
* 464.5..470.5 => 288.5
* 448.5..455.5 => 255.8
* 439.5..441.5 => 129.7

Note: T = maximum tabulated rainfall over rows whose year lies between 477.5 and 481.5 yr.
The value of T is 277.2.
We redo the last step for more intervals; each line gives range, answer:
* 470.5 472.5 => 259.5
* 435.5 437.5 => 127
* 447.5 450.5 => 235.7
